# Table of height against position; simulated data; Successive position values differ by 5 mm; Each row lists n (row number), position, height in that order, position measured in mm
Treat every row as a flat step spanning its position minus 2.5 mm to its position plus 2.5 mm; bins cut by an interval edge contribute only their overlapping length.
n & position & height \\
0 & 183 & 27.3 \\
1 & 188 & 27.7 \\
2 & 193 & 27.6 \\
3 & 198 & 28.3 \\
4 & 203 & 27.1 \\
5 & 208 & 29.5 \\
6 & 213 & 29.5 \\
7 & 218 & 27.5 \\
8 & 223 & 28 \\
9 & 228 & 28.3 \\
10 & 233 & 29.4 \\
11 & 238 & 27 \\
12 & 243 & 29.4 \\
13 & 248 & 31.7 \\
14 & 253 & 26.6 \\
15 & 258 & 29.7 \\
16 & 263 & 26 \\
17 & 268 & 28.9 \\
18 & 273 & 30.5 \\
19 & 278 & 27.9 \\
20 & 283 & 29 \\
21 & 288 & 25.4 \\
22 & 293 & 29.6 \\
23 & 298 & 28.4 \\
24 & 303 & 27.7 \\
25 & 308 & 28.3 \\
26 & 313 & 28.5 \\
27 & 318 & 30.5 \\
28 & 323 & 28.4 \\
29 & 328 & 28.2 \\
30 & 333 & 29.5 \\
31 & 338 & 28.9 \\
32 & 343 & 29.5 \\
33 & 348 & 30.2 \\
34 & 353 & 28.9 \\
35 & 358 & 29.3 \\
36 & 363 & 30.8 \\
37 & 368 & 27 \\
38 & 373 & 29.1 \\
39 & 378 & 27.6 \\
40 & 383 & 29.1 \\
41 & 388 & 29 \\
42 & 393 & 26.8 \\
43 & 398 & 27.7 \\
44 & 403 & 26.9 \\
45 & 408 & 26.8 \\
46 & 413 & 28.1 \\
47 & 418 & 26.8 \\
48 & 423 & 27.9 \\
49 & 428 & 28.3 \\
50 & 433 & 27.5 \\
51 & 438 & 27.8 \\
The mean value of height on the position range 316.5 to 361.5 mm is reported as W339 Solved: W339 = 29.3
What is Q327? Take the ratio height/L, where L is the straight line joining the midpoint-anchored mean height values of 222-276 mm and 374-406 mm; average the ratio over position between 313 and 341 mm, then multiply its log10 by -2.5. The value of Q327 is -0.03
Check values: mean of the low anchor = 28.7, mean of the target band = 29.1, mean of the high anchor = 27.9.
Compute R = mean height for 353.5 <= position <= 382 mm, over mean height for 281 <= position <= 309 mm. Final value 1.03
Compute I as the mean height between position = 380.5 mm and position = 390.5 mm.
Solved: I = 29.1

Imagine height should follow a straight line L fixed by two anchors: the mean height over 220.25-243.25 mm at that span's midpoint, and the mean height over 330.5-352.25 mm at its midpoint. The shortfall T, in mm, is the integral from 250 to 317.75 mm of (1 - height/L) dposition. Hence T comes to 1.3 mm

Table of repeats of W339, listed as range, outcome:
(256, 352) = 28.7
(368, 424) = 27.8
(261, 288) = 28.2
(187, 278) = 28.5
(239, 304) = 28.5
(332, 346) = 29.3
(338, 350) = 29.6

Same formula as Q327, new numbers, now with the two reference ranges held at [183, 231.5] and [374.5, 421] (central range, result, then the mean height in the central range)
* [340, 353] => -0.069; 29.6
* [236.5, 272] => -0.022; 28.6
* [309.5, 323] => -0.051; 29.2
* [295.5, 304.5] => -0.007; 28.1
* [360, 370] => -0.048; 29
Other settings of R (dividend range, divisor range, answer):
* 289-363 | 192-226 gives 1.03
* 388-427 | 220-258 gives 0.96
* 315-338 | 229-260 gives 1.01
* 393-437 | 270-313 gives 0.97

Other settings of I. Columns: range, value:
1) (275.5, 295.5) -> 28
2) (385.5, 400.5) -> 27.8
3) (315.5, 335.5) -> 29.1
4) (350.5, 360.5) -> 29.1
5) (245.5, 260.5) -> 29.3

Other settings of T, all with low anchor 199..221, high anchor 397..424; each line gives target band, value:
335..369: -2.1 mm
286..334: -1.0 mm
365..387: -0.7 mm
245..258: -0.5 mm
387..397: -0.1 mm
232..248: -0.4 mm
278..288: 0.1 mm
